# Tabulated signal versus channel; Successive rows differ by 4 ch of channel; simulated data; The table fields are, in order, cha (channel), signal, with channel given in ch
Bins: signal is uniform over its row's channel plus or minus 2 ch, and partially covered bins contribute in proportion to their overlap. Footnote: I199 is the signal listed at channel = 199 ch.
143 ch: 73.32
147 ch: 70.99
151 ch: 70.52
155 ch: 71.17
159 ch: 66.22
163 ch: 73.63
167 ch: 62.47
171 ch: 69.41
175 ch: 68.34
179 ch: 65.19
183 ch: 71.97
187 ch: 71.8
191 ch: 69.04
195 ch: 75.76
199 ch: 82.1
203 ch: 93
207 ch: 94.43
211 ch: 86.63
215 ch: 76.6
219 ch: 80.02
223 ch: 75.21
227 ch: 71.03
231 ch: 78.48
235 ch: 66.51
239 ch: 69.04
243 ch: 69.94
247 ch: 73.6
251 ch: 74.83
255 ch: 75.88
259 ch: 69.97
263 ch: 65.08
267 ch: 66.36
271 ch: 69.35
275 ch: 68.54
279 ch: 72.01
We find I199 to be 82.1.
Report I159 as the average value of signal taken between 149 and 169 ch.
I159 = 68.8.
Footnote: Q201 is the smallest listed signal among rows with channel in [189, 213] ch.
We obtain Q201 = 69.04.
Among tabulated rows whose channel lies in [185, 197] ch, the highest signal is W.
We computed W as 75.76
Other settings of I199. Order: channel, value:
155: 71.17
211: 86.63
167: 62.47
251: 74.83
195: 75.76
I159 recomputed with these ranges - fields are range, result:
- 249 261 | 73.6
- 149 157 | 70.8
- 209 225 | 79.6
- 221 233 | 74.9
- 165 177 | 66.7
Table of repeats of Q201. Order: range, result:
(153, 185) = 62.47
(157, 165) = 66.22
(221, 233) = 71.03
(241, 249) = 69.94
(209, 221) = 76.6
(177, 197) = 65.19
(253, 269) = 65.08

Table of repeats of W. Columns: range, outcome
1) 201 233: 94.43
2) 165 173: 69.41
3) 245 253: 74.83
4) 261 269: 66.36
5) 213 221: 80.02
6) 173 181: 68.34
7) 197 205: 93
